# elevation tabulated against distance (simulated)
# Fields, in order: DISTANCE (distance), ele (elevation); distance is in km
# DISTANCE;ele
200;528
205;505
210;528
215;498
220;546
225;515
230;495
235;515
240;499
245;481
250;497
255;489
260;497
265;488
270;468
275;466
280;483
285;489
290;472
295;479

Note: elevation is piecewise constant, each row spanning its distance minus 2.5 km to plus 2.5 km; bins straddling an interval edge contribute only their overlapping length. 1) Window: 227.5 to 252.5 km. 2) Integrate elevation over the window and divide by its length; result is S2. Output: 497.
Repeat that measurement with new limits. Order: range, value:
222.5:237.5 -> 508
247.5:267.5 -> 493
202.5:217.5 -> 510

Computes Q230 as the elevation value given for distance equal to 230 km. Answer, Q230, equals 495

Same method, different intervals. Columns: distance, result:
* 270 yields 468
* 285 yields 489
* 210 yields 528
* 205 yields 505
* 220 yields 546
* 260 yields 497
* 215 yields 498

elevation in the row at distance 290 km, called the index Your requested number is 472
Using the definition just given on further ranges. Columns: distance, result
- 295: 479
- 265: 488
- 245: 481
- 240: 499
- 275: 466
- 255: 489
